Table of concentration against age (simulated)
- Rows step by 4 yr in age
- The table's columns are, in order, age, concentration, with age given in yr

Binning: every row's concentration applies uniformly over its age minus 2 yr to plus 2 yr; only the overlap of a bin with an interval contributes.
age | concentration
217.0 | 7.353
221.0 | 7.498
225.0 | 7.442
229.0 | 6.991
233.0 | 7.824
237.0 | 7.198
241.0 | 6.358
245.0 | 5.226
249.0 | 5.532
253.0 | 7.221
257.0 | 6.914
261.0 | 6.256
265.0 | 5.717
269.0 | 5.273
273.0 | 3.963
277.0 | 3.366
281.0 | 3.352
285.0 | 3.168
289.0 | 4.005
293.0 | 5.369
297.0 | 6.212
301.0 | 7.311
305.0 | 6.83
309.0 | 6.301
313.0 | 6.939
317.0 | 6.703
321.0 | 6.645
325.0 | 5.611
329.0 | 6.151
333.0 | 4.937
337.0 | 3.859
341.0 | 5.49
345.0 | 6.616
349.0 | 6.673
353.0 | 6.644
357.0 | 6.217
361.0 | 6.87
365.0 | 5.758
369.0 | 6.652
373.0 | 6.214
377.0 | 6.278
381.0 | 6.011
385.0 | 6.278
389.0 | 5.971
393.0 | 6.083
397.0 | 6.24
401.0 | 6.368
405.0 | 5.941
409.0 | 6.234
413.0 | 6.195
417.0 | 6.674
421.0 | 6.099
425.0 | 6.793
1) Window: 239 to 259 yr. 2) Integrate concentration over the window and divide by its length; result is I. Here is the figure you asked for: 6.25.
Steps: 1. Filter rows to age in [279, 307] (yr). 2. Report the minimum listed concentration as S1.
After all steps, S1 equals 3.168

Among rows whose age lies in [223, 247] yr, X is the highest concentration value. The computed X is 7.824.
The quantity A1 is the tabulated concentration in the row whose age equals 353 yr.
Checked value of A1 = 6.644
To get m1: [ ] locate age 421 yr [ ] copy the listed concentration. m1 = 6.099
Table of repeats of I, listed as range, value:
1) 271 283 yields 3.56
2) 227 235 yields 7.41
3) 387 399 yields 6.1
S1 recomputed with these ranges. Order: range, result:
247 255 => 5.532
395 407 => 5.941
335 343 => 3.859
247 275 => 3.963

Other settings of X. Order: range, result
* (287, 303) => 7.311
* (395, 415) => 6.368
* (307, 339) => 6.939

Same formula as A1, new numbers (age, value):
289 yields 4.005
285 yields 3.168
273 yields 3.963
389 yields 5.971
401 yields 6.368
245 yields 5.226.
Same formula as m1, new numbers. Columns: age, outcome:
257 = 6.914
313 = 6.939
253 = 7.221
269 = 5.273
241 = 6.358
